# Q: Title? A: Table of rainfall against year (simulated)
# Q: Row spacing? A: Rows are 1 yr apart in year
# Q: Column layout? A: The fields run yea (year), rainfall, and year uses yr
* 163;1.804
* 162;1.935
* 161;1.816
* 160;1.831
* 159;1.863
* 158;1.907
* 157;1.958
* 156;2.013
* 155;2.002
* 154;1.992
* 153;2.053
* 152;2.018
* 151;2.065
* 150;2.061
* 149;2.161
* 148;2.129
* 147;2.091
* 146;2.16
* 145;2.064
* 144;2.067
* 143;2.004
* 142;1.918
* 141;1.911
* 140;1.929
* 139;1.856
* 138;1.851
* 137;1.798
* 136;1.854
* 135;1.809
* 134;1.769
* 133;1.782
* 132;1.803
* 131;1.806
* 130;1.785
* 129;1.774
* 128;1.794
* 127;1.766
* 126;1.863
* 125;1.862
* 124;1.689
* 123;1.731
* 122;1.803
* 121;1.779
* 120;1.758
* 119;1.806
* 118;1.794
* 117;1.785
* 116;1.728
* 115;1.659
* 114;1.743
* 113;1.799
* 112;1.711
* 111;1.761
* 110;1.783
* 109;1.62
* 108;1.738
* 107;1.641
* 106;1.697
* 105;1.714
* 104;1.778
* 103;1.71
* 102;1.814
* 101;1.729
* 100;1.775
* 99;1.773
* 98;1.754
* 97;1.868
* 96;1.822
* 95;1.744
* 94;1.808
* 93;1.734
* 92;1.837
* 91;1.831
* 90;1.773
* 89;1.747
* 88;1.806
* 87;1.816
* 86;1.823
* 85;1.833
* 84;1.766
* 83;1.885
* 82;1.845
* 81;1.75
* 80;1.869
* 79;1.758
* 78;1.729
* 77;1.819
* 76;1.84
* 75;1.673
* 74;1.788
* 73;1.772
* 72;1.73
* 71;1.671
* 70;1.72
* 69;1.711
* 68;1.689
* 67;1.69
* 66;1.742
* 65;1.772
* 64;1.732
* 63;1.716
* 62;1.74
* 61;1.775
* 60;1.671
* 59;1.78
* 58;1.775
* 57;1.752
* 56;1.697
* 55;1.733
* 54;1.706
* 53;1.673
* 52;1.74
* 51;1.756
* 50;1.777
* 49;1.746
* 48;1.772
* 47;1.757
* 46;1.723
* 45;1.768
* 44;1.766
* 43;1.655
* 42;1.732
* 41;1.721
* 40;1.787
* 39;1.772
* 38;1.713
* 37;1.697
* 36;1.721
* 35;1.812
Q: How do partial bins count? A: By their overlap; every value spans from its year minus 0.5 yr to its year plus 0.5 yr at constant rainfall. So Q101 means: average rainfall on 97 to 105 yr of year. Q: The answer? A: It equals 1.77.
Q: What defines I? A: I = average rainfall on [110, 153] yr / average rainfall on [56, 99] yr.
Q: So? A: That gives 1.1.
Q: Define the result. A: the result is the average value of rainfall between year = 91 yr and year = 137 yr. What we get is 1.77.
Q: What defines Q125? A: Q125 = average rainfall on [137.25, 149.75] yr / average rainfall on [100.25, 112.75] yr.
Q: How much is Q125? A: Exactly 1.16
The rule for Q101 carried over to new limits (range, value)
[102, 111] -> 1.72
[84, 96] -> 1.8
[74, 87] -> 1.8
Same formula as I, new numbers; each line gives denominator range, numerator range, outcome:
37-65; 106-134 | 1.01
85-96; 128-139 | 1.01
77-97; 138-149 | 1.12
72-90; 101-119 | 0.97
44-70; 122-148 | 1.08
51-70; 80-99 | 1.04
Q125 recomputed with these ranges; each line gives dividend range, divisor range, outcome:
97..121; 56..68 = 1.01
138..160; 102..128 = 1.14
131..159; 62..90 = 1.11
